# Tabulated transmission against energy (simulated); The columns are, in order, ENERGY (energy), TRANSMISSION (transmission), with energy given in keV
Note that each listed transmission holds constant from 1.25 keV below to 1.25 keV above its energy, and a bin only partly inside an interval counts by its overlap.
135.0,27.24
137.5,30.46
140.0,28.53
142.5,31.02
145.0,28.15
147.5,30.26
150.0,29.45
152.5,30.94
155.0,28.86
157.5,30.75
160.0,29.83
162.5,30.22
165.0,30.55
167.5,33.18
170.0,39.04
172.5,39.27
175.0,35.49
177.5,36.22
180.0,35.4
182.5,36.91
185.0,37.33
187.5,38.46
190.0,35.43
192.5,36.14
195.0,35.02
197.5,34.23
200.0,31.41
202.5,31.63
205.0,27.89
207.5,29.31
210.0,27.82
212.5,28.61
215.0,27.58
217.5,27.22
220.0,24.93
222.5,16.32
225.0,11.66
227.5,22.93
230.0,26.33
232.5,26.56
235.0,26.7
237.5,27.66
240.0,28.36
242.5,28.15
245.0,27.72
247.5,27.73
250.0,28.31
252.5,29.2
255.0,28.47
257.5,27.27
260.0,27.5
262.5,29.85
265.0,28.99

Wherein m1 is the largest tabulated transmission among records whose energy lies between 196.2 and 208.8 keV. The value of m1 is 34.23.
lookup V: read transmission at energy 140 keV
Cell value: 28.53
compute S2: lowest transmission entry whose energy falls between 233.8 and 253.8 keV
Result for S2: 26.7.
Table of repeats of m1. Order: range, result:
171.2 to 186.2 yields 39.27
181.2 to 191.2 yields 38.46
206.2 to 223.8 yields 29.31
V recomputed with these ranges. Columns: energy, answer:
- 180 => 35.4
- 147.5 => 30.26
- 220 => 24.93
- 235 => 26.7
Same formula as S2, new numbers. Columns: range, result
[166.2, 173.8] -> 33.18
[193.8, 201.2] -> 31.41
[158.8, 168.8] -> 29.83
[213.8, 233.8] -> 11.66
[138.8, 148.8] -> 28.15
